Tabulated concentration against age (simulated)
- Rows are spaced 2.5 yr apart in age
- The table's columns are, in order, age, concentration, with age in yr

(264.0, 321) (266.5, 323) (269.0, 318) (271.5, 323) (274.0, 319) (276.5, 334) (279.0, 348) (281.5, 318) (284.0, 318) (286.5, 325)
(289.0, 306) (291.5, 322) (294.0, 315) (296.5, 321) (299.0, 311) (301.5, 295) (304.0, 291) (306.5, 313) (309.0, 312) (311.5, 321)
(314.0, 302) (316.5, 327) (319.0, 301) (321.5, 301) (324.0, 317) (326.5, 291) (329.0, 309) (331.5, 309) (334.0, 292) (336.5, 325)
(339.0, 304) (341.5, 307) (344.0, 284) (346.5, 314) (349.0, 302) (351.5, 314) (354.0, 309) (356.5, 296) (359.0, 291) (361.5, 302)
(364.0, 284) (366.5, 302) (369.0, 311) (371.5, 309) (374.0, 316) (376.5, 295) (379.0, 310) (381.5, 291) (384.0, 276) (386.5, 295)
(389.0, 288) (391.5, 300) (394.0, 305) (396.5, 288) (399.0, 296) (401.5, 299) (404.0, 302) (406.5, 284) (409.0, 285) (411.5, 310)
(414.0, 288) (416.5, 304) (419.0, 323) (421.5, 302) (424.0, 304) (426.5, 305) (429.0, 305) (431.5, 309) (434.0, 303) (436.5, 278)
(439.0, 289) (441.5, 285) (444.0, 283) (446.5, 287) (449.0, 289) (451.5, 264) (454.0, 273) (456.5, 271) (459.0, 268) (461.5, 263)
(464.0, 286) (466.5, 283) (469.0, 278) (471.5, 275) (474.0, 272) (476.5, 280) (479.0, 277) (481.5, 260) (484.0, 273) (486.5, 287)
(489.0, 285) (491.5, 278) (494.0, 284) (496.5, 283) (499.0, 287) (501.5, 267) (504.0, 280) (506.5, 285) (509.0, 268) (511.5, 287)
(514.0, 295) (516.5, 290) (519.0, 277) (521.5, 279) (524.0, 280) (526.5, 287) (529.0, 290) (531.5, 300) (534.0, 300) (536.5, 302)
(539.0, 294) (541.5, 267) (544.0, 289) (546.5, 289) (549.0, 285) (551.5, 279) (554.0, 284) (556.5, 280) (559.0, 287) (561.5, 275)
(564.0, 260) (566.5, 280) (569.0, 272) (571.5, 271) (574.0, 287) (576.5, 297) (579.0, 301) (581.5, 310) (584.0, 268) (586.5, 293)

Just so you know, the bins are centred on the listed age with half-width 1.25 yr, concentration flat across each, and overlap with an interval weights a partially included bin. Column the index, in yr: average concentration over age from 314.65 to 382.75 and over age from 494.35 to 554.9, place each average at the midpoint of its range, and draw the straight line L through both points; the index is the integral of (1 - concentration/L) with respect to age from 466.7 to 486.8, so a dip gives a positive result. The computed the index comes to 1.1 yr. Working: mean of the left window 304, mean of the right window 285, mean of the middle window 275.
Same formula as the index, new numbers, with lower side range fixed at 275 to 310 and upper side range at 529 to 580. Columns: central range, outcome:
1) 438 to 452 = 0.7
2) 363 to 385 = 0.5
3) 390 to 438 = 0.4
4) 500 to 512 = 0.6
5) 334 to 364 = 0.6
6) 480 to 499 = 0.9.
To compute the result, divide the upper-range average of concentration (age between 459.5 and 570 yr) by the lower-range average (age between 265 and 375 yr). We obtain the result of 0.91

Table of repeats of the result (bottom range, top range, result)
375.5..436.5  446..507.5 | 0.93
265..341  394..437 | 0.96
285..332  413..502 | 0.92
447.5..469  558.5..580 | 1.02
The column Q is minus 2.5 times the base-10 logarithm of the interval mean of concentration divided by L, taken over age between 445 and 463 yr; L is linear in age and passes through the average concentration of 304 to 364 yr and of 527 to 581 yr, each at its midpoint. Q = 0.08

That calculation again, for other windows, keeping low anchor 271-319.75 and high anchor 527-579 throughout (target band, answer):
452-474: 0.08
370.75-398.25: 0.03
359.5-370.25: 0.03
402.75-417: 0.03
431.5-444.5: 0.03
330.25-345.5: 0.03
